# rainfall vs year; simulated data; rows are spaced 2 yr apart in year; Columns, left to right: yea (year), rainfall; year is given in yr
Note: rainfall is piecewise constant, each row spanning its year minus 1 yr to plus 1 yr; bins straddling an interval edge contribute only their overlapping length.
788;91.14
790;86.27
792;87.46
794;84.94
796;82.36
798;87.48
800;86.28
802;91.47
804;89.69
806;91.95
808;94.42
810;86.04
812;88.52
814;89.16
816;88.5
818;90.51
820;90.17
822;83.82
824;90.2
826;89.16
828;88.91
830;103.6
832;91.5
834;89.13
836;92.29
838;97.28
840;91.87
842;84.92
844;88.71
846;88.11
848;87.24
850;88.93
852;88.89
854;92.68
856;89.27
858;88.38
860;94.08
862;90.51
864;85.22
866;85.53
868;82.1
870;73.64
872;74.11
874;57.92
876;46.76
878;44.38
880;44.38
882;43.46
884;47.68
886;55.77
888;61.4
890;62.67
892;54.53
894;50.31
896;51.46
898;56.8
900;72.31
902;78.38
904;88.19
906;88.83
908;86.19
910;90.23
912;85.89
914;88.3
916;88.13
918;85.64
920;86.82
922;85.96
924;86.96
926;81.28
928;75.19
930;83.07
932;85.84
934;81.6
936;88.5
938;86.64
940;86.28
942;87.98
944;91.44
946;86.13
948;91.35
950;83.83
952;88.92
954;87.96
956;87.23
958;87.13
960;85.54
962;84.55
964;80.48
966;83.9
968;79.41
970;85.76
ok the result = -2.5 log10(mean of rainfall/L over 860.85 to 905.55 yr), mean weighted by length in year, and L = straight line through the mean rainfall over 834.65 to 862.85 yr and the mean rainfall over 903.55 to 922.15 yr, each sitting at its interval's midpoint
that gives 0.35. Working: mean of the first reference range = 90.2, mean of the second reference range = 87.5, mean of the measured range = 64.4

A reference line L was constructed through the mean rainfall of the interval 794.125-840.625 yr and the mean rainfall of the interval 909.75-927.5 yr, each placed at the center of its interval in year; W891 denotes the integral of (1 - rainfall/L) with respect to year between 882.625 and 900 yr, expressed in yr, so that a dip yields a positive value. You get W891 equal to 6.2 yr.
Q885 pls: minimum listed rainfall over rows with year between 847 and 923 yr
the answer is 43.46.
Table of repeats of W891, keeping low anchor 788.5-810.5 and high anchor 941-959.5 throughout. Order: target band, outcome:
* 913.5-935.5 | 0.9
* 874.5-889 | 6.4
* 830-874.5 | 0.5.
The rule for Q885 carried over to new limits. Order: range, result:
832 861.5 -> 84.92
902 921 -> 78.38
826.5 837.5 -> 88.91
